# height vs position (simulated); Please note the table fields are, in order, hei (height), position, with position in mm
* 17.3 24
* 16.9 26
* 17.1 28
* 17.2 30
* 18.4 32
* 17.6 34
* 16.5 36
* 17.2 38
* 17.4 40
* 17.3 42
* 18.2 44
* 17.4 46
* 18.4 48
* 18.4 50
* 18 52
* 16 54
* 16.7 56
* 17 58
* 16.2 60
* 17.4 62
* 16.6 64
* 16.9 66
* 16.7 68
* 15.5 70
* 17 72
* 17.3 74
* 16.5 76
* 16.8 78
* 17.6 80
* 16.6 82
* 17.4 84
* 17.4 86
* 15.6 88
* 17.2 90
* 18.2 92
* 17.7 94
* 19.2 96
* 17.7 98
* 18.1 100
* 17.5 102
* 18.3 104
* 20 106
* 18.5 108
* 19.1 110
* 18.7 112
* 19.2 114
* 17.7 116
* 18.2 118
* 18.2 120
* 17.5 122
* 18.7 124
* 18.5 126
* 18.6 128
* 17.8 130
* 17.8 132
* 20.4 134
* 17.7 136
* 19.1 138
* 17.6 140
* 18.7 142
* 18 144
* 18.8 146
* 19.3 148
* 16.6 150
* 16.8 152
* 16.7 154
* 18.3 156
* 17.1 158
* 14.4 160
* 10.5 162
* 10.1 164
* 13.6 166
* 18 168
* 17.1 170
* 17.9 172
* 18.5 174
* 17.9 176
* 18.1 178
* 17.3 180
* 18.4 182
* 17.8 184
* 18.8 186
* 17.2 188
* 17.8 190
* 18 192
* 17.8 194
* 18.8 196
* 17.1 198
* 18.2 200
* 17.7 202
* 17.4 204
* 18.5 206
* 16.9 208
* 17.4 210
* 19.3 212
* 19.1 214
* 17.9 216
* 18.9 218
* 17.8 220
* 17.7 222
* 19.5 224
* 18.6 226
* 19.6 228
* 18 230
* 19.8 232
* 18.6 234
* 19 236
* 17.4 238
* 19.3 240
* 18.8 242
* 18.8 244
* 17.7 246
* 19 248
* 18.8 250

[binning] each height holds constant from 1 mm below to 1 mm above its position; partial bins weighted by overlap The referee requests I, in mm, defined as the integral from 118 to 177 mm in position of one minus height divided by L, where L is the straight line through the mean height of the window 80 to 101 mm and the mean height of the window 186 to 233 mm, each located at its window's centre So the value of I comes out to 1.9 mm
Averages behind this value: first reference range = 17.5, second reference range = 18.2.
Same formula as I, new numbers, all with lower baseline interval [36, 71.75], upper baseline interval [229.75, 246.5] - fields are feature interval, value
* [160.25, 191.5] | 2.71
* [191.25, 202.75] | 0.23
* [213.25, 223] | 0.12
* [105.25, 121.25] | -0.96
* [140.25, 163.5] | 1.57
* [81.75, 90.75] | 0.28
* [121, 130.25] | -0.28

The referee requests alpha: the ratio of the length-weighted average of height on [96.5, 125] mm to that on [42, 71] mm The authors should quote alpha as 1.08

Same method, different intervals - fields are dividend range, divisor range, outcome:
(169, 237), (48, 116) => 1.04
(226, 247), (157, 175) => 1.23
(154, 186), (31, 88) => 0.96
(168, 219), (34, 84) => 1.05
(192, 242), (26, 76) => 1.07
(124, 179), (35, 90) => 1.01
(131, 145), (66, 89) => 1.10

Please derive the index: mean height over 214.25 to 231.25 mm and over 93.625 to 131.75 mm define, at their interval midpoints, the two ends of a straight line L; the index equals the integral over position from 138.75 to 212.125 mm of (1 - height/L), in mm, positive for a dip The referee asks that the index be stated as 4.9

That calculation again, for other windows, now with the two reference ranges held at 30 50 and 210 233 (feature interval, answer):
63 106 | 1.4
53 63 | 0.6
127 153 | -0.1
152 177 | 3.4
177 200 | 0.7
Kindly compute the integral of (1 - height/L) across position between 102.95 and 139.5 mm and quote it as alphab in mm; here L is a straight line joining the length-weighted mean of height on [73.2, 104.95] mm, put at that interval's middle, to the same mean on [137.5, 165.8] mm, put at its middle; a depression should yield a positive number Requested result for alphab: -3.5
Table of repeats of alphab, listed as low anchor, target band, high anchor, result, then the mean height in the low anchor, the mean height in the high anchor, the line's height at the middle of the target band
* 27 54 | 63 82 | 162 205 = 0.8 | 17.6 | 17.2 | 17.5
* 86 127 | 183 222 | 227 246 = 1.2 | 18.2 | 18.8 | 18.6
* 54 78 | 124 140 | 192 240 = -1.0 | 16.7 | 18.3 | 17.4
